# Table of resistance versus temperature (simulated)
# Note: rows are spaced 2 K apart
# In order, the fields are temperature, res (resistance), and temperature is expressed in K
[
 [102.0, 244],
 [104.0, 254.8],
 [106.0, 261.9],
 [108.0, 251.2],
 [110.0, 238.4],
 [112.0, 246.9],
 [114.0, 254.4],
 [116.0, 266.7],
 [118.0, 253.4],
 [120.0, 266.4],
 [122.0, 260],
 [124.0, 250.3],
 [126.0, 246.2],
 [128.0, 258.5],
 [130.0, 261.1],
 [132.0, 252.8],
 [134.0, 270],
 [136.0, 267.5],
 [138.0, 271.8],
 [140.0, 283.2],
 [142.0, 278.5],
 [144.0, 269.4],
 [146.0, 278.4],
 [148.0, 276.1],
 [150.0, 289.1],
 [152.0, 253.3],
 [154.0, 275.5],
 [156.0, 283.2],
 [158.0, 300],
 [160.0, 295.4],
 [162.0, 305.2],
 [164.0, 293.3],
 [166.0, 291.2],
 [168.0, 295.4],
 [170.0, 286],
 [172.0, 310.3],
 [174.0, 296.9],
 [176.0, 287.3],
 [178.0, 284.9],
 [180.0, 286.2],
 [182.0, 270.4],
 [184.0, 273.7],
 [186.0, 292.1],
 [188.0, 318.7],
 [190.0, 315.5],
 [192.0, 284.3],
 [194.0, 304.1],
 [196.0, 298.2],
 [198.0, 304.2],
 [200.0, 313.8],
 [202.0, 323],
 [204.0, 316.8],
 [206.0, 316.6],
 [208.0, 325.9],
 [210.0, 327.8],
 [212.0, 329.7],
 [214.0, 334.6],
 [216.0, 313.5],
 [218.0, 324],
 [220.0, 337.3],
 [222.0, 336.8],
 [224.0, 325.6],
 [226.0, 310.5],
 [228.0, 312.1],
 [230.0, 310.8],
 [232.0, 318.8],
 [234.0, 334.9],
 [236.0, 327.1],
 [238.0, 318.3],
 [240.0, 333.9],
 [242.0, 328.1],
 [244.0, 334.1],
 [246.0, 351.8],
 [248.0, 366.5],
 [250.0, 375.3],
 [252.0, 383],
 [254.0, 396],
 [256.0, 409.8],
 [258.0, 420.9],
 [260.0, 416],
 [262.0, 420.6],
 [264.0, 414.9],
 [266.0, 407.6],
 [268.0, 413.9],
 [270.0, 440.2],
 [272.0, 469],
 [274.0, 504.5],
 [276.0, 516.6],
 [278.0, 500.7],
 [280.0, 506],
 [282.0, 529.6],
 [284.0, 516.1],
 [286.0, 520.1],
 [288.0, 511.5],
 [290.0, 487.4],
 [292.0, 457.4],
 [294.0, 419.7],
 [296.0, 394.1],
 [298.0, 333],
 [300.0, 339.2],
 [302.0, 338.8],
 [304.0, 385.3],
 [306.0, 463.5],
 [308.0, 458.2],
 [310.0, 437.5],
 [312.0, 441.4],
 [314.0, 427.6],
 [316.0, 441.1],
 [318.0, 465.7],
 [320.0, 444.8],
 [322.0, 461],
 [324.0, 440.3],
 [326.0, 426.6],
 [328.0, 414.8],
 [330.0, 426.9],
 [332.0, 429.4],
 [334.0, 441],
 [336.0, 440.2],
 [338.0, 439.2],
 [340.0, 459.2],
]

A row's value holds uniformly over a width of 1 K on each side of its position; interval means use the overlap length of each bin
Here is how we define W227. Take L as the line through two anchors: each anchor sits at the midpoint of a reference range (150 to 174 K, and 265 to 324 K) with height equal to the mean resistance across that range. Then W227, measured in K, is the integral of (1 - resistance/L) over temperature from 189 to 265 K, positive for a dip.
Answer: 5.9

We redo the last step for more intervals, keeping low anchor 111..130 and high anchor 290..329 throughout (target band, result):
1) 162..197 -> 1.6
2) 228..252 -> 1.6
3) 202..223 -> 0.7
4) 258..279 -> -3.4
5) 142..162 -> 0.2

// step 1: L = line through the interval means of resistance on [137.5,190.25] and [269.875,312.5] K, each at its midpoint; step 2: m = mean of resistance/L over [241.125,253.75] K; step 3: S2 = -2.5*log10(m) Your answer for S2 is 0.108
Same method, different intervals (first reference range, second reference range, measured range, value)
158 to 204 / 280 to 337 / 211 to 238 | 0.07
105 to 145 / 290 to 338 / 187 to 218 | 0.04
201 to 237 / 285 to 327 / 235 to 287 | -0.11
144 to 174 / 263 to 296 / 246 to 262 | 0.11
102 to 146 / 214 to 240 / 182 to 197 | 0.02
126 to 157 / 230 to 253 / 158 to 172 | -0.03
